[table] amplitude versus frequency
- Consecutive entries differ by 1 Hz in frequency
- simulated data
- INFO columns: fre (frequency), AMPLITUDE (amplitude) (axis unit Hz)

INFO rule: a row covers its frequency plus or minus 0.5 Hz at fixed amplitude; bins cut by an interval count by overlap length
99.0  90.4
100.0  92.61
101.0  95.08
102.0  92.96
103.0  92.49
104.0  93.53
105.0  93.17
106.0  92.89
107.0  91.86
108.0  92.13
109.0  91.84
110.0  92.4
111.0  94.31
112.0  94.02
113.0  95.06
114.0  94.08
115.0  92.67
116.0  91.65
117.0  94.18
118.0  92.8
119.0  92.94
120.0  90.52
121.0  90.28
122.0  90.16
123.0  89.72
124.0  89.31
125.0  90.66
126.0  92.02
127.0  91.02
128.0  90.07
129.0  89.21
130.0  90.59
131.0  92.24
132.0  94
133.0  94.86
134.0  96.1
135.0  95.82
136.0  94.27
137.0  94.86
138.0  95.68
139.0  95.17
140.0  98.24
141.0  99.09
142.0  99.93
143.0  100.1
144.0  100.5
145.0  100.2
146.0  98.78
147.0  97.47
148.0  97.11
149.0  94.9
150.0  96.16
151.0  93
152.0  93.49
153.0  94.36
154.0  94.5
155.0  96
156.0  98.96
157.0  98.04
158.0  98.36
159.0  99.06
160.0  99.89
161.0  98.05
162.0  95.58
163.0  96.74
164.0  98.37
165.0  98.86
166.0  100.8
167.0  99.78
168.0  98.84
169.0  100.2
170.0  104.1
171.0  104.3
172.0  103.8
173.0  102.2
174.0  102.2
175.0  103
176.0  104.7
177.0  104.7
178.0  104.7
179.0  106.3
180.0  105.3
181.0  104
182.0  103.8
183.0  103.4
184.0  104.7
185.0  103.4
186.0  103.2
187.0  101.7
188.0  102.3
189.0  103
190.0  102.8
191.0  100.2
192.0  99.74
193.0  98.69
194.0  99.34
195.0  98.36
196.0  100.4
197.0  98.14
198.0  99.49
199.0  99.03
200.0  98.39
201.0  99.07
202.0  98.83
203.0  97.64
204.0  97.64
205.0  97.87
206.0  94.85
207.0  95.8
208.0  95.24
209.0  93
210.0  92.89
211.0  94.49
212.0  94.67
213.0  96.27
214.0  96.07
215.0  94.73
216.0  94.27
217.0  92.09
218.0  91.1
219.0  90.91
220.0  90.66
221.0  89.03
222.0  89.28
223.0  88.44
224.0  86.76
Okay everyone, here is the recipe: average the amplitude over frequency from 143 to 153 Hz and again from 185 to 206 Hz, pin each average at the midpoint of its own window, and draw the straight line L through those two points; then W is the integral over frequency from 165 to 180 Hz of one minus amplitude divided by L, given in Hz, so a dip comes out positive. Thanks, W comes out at -0.7 Hz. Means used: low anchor 96.9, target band 103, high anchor 99.8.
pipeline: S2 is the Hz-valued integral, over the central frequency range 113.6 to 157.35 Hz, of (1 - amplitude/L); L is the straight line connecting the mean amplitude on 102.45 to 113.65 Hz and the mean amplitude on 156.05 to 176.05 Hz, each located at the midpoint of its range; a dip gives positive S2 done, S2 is 0.9 Hz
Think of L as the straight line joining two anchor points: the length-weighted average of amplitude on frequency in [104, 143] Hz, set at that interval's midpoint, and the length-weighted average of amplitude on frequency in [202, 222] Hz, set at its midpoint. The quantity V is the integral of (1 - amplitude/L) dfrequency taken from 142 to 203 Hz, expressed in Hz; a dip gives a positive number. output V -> -4.1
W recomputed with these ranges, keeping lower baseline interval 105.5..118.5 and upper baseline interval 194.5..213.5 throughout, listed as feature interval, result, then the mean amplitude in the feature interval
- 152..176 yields -1.04 Hz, 99.4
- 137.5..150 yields -0.48 Hz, 98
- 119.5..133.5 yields 0.39 Hz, 91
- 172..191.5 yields -1.51 Hz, 103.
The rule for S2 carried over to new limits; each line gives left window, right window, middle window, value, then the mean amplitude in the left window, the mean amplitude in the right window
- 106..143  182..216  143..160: -0.34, 93.3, 98.7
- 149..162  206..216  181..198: -1.07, 96.5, 94.8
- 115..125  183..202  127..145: -0.37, 91.3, 101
